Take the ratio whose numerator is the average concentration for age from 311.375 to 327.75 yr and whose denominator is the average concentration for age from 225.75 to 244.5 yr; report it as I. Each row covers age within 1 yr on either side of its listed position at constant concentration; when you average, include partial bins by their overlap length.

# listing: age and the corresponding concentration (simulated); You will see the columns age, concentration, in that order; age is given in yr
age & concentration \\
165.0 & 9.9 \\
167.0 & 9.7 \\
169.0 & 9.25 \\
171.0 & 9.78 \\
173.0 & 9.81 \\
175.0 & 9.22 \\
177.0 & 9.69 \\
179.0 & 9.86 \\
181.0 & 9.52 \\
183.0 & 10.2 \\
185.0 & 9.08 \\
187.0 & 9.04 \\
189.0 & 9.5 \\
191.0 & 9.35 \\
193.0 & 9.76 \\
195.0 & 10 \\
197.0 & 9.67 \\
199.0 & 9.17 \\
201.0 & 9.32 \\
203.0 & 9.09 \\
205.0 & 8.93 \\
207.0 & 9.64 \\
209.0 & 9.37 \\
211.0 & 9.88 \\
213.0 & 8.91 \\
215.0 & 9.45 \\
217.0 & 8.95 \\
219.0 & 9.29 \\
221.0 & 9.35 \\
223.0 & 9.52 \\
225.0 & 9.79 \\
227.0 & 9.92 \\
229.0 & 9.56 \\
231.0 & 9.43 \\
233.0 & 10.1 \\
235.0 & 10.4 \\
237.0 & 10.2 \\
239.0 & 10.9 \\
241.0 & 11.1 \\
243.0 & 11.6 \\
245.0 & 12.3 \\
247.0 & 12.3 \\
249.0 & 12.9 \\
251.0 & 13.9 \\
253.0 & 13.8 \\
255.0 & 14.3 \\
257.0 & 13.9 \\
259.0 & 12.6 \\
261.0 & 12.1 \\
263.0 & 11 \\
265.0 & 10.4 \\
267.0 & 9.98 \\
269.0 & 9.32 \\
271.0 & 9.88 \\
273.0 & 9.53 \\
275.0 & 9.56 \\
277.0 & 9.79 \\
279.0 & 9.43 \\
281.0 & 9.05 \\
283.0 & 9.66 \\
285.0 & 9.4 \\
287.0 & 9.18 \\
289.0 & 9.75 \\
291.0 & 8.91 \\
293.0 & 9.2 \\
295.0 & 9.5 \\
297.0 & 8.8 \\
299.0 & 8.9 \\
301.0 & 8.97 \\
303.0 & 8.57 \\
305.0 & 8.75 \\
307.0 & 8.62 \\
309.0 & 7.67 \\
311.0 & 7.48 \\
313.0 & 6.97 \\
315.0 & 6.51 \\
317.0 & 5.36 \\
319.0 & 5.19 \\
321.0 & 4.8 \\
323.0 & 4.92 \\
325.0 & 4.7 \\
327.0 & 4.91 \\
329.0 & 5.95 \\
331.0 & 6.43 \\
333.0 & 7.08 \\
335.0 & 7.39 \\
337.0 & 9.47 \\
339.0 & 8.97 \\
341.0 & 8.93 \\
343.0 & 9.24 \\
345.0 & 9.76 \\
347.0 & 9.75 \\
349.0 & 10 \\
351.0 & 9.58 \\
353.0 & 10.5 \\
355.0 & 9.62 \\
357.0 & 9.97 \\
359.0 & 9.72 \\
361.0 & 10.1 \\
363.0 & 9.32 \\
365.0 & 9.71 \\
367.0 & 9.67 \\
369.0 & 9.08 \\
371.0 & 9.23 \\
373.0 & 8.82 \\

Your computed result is 0.53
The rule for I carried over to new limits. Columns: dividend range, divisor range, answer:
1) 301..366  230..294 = 0.74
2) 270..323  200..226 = 0.90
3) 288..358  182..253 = 0.79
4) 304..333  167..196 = 0.66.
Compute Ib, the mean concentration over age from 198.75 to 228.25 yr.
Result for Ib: 9.38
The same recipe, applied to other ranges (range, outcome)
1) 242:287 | 11.2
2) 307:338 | 6.4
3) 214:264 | 11.1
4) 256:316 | 9.45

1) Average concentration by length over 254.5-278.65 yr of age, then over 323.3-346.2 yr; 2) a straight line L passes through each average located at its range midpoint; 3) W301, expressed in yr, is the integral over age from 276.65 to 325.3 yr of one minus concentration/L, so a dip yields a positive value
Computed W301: 6.5 yr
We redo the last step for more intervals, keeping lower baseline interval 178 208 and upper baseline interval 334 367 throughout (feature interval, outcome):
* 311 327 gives 6.6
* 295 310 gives 1.3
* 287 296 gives 0.2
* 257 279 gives -2.4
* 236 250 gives -3.1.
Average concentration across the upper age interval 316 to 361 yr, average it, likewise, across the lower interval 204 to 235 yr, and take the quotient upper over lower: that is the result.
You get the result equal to 0.83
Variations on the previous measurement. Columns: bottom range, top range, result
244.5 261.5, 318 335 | 0.43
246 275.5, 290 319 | 0.69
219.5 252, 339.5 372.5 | 0.89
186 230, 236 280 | 1.21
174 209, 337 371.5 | 1.01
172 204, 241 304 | 1.11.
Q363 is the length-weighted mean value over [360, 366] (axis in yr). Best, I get 9.71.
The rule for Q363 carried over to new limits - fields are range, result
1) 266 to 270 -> 9.65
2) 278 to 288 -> 9.34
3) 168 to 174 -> 9.61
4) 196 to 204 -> 9.31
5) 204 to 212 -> 9.46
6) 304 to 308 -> 8.68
